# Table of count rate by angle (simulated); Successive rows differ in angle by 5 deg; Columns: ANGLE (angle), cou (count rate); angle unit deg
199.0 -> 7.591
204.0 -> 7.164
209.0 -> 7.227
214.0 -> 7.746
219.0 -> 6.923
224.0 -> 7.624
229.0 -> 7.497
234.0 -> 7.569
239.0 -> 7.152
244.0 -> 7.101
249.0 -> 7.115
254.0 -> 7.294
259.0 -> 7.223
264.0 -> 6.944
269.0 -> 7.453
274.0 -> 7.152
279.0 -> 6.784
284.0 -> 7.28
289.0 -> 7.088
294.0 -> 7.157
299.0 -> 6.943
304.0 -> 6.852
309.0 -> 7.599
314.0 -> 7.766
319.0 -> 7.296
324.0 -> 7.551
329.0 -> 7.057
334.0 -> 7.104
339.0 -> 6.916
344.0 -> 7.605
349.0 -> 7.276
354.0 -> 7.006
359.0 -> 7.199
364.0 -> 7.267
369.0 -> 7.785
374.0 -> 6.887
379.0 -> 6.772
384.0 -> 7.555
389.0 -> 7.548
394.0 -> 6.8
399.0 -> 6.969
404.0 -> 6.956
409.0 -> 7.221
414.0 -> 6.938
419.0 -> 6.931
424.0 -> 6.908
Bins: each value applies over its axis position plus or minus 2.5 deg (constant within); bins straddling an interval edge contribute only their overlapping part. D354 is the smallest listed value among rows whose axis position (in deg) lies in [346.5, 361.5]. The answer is 7.006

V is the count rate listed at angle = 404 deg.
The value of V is 6.956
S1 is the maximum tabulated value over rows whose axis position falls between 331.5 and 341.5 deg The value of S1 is 7.104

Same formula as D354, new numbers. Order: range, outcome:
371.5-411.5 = 6.772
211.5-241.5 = 6.923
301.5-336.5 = 6.852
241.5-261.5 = 7.101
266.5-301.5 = 6.784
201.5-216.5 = 7.164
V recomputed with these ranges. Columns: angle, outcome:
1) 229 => 7.497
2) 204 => 7.164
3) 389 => 7.548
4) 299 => 6.943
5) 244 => 7.101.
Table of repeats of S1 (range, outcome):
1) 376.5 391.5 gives 7.555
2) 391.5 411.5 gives 7.221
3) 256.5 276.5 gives 7.453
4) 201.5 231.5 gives 7.746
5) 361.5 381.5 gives 7.785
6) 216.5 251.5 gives 7.624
